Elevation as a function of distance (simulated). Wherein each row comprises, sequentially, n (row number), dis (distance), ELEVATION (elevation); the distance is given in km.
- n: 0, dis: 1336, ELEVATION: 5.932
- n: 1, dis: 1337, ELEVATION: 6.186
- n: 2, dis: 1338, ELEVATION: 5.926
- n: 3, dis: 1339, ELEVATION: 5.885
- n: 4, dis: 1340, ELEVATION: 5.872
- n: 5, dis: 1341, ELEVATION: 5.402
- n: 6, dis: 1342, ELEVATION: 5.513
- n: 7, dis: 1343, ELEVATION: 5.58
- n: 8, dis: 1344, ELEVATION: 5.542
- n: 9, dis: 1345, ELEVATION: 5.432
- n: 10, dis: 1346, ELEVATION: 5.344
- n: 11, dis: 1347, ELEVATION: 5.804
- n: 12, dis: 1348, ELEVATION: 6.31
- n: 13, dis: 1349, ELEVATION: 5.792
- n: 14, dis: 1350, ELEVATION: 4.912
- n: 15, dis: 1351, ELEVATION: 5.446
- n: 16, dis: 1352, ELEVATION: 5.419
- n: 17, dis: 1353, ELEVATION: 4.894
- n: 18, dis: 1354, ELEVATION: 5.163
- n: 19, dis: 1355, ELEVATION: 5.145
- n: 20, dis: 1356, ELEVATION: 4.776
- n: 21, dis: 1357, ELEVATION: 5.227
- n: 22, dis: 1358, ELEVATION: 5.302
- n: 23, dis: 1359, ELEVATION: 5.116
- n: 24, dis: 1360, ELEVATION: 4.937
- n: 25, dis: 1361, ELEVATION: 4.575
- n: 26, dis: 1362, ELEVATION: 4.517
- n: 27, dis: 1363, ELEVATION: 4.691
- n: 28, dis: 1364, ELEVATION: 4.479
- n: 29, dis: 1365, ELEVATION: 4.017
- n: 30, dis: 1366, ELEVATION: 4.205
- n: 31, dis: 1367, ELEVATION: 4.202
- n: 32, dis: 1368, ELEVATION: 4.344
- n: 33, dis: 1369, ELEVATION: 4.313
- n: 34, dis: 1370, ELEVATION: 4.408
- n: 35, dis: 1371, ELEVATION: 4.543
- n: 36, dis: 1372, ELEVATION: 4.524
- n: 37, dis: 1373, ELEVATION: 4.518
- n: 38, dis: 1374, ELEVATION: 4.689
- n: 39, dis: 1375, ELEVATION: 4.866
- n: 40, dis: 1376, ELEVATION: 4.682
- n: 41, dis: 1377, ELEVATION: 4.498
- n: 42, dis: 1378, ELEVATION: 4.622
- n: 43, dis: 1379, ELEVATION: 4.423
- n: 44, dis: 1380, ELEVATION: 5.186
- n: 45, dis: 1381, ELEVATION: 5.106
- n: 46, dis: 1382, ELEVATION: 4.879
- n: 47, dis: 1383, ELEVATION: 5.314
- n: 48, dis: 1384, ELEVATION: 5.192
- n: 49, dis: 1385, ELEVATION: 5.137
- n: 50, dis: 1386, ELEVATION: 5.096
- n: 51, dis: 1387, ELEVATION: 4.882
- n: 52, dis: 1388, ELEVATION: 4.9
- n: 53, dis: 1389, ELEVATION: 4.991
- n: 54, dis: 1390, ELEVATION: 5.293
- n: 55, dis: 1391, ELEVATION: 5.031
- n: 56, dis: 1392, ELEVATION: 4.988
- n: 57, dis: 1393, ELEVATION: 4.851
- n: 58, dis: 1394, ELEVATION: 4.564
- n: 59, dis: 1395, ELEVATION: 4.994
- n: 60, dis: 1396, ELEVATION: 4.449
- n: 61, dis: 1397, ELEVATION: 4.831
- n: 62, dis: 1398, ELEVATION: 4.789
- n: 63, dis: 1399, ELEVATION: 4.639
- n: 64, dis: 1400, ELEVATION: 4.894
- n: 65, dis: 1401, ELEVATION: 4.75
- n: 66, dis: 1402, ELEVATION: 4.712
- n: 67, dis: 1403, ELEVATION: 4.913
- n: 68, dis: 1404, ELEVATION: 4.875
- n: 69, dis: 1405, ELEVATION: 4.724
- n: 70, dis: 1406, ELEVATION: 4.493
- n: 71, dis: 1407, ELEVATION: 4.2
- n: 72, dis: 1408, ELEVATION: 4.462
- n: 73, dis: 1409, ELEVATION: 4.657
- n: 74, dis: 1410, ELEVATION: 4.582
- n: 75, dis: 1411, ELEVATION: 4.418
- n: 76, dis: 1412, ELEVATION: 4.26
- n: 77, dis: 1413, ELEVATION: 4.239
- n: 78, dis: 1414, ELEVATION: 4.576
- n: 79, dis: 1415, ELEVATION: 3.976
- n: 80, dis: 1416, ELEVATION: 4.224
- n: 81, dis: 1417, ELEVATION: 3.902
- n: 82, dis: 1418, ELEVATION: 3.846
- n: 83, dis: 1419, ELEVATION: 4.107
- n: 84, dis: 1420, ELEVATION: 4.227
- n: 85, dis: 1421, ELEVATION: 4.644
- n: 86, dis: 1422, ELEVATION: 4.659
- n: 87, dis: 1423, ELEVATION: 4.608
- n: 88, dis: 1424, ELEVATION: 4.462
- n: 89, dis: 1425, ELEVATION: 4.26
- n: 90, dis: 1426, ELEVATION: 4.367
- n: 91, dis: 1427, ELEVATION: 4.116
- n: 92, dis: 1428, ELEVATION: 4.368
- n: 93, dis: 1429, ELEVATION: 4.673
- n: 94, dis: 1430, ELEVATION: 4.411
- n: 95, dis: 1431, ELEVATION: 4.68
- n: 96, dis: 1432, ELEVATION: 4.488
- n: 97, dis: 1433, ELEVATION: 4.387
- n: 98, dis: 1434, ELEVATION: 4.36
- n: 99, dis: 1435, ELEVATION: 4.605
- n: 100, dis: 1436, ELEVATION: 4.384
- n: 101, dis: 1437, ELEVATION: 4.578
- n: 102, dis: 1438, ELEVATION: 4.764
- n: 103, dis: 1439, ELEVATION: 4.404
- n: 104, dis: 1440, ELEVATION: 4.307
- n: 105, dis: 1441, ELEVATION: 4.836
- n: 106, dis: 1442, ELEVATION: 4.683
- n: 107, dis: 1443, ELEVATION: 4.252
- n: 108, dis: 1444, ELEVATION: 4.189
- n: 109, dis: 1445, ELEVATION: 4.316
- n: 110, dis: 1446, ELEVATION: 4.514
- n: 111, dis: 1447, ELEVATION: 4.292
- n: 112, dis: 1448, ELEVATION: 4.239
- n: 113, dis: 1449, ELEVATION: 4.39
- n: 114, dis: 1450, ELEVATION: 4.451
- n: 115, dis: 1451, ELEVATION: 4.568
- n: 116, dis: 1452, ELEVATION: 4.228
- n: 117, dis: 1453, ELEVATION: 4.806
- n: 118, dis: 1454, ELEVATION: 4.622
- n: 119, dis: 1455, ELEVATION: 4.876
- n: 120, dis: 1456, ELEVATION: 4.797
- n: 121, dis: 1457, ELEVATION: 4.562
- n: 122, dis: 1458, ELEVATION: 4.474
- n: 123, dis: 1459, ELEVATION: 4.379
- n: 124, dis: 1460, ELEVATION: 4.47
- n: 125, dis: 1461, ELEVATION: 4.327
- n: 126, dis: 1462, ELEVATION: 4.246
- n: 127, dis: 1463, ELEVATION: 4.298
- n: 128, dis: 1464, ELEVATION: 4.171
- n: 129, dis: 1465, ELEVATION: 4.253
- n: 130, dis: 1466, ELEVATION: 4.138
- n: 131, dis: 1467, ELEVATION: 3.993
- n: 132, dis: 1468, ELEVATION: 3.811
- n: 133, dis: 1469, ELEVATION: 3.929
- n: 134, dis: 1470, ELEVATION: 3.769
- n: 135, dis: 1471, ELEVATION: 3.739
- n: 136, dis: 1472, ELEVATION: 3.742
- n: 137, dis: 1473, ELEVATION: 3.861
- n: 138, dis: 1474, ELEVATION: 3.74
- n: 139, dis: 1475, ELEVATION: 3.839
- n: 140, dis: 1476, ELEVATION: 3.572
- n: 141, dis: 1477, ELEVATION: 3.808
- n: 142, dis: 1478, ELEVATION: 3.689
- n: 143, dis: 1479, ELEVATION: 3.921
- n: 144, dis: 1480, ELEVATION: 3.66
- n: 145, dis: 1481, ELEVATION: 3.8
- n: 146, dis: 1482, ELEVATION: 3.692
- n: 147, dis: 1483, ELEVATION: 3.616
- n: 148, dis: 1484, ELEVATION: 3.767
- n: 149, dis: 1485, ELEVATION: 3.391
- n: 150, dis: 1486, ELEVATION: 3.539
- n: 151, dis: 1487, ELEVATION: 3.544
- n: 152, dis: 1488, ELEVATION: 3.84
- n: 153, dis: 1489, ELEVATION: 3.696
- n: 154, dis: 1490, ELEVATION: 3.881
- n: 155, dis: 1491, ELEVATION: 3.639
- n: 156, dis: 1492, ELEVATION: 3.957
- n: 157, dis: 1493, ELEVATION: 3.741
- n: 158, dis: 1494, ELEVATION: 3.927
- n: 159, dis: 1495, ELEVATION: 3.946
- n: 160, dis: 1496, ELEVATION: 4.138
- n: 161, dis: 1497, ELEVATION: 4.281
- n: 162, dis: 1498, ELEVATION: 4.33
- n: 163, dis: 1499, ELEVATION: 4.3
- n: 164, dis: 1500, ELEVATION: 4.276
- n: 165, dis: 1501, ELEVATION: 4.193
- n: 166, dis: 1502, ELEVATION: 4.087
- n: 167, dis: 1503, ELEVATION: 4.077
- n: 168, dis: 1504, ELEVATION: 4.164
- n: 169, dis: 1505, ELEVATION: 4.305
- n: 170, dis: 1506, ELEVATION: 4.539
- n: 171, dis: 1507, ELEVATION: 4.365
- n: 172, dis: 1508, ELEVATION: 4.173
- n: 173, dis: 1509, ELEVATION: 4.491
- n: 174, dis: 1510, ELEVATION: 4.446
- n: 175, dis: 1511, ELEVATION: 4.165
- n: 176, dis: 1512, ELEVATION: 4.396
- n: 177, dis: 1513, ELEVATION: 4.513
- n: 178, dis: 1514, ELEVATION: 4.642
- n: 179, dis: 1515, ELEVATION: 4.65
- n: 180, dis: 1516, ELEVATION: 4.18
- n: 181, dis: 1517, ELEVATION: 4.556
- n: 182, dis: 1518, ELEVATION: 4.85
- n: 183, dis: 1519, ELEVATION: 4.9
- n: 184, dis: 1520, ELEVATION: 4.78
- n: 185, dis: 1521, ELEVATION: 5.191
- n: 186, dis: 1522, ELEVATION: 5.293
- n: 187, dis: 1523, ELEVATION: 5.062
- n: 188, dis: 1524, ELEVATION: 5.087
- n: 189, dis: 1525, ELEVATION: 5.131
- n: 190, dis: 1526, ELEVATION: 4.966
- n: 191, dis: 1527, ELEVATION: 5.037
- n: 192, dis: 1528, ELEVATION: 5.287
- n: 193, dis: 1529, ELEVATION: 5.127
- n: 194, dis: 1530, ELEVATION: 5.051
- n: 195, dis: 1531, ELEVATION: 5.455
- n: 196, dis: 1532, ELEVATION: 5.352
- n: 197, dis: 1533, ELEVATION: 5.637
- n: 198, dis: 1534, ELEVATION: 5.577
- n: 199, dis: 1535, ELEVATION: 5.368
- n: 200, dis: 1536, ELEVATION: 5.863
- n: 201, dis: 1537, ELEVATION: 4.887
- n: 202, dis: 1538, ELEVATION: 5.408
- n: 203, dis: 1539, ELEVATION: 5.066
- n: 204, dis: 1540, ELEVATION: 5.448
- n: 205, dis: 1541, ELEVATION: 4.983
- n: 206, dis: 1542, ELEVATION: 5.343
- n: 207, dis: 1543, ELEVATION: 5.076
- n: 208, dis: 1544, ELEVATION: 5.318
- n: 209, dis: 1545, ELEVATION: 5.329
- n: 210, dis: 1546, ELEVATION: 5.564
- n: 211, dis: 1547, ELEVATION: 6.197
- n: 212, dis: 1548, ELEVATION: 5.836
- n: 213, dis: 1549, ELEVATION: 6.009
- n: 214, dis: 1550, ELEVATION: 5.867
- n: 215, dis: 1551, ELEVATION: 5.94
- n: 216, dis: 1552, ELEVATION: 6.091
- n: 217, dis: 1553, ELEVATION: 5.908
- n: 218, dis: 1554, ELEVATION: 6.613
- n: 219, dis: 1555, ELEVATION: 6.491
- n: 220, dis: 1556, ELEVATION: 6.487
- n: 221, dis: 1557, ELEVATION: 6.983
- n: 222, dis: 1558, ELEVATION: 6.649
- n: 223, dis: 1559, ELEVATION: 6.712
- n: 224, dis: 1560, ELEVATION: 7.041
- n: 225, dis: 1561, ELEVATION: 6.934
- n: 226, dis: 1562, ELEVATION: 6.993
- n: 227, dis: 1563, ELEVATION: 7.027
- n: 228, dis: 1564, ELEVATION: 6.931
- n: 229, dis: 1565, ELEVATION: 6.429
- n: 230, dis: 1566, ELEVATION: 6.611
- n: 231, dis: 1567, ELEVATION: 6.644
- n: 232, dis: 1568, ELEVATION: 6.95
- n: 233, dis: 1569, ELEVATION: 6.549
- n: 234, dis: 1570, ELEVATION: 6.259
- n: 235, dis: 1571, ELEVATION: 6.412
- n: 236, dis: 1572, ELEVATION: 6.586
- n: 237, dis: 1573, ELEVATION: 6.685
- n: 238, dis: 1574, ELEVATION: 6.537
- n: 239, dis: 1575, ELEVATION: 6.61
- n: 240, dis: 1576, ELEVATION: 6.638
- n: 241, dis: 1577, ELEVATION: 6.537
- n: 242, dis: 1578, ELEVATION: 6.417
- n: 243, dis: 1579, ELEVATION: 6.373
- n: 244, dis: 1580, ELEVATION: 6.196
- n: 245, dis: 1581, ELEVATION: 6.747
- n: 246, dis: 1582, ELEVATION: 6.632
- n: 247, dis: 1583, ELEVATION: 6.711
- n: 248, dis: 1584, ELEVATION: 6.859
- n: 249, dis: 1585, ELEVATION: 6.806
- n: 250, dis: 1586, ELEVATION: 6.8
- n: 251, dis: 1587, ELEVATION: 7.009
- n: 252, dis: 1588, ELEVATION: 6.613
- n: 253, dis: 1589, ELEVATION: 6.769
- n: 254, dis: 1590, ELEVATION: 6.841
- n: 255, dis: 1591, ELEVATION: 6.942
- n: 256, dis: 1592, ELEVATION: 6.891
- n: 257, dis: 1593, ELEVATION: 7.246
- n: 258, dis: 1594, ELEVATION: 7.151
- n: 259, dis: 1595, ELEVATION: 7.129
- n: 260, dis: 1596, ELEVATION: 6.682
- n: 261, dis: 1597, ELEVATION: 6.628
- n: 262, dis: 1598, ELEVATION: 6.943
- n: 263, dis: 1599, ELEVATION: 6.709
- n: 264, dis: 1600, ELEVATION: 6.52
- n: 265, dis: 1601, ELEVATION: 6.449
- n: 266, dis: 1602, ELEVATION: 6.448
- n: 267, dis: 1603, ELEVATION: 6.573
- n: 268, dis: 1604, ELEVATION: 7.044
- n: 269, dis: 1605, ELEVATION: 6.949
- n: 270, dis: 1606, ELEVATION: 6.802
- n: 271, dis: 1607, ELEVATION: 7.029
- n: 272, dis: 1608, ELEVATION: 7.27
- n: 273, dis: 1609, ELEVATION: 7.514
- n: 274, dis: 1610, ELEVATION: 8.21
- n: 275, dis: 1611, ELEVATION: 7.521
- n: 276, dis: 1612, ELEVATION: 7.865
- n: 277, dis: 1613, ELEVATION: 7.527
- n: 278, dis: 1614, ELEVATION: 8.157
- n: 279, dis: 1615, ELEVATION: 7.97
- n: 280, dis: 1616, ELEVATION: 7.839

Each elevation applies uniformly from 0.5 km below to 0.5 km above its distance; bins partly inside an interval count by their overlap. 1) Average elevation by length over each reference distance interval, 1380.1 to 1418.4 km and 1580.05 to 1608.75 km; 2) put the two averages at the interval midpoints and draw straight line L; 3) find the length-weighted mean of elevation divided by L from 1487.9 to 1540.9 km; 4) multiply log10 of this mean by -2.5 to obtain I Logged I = 0.27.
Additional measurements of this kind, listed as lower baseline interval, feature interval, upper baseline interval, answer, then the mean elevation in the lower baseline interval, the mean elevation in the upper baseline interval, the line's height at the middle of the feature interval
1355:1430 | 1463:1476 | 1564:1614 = 0.37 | 4.63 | 6.84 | 5.5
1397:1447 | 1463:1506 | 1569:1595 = 0.34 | 4.47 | 6.7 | 5.34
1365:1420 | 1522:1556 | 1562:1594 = 0.14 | 4.63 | 6.7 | 6.26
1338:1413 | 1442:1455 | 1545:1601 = 0.24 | 4.91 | 6.59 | 5.53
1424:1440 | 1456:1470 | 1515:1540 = 0.11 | 4.45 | 5.13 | 4.67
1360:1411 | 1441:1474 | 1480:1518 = 0.01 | 4.71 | 4.09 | 4.32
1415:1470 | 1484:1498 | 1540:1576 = 0.33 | 4.38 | 6.3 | 5.18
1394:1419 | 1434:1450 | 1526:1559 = 0.09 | 4.51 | 5.67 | 4.81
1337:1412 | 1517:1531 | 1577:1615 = 0.24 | 4.93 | 6.95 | 6.3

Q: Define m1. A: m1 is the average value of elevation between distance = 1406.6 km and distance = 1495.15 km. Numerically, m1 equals 4.2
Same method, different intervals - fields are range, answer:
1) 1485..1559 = 4.93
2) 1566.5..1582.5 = 6.55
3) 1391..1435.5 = 4.51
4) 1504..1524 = 4.61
